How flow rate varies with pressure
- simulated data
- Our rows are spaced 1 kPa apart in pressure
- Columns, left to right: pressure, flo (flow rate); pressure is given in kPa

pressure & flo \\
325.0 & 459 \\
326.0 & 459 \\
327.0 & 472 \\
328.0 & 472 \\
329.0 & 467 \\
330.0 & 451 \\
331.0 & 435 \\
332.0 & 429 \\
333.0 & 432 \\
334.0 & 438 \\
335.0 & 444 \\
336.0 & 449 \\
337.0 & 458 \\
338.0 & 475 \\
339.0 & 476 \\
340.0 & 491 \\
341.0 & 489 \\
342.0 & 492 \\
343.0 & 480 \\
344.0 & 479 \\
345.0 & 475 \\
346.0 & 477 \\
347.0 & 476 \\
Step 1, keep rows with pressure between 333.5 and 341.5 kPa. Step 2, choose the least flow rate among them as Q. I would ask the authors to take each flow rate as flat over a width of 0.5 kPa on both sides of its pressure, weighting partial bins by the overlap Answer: 438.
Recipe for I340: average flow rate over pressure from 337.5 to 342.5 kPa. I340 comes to 485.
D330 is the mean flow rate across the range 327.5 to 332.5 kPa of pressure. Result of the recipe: 451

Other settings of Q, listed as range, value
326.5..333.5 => 429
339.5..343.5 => 480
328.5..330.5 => 451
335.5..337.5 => 449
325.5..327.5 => 459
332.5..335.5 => 432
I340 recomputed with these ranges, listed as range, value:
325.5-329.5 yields 468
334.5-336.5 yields 446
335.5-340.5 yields 470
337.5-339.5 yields 476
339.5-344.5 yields 486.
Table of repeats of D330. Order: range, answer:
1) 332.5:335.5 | 438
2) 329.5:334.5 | 437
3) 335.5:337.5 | 454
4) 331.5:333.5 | 430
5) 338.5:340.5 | 484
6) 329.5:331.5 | 443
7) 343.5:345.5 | 477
